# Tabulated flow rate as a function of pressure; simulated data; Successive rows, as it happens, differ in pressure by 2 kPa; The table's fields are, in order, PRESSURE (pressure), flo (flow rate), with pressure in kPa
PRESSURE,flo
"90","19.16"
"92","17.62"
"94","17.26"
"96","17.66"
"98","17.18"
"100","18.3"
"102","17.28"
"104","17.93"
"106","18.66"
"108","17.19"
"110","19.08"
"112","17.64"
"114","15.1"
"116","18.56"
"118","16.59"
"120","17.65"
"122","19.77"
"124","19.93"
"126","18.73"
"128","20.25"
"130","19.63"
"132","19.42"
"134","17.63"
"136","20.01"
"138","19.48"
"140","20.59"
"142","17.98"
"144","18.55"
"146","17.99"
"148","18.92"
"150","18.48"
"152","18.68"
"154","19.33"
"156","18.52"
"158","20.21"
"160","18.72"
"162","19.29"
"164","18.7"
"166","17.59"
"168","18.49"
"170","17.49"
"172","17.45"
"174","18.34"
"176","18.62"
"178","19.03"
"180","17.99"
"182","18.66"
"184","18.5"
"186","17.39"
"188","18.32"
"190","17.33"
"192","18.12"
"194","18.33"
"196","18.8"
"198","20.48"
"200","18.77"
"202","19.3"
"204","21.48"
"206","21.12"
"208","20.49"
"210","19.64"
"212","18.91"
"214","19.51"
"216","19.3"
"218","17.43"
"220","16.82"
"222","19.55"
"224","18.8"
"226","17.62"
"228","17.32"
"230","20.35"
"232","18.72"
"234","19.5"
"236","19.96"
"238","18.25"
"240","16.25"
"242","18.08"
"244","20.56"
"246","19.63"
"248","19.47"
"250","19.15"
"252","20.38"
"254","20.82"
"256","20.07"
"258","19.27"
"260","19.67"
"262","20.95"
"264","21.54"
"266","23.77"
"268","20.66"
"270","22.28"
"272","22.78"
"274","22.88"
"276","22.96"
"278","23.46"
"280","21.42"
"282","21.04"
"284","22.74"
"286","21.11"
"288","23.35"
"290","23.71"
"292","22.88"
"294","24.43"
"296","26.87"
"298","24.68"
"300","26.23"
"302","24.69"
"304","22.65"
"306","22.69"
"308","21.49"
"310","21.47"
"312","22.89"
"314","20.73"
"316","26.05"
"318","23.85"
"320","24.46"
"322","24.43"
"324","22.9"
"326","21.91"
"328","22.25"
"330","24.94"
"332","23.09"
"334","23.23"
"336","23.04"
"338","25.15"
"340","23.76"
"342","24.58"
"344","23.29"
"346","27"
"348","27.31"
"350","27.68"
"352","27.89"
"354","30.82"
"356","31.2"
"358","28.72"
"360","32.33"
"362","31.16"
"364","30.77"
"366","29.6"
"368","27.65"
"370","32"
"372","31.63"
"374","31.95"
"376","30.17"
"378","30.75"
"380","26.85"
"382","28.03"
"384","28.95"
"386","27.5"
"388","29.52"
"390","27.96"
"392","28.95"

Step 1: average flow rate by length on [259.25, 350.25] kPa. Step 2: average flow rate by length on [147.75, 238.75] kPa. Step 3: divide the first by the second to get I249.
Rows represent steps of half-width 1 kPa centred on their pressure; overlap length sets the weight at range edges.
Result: 1.24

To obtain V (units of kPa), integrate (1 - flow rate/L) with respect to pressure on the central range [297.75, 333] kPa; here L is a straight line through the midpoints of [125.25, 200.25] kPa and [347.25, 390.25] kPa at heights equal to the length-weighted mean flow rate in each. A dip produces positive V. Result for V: 4.5 kPa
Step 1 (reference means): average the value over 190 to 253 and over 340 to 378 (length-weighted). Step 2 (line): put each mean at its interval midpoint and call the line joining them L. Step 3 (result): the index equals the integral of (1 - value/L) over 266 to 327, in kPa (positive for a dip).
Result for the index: 3.40 kPa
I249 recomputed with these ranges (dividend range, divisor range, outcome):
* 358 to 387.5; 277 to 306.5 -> 1.27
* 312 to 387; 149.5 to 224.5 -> 1.43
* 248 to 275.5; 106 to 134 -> 1.14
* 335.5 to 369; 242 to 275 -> 1.34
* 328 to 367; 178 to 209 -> 1.42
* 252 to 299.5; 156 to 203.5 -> 1.20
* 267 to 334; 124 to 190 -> 1.24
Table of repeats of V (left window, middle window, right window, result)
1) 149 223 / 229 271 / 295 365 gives 3.4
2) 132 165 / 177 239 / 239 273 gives 2.5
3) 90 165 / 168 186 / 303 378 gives 1.8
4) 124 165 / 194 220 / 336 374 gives 2.8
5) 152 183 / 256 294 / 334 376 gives 3.3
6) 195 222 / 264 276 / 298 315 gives -0.4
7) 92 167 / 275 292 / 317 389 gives 1.4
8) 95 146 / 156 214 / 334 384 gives 6.2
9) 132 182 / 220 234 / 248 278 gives 1.2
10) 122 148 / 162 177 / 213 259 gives 0.7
